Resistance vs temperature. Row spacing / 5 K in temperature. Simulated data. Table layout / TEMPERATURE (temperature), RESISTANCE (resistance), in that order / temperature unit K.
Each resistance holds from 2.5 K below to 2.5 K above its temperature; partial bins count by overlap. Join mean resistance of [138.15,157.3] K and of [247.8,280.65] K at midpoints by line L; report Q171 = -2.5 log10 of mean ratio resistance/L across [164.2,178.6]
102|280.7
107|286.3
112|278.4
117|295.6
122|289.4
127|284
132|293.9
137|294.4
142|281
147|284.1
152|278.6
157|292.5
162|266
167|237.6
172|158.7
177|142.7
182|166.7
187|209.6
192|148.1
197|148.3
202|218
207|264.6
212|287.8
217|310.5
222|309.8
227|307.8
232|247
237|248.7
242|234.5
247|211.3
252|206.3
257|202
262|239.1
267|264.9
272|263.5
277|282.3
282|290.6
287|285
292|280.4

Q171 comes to 0.44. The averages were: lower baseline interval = 284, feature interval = 184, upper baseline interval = 243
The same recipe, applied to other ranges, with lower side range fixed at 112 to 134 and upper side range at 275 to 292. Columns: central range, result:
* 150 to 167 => 0.06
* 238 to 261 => 0.30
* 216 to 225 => -0.08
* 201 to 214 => 0.11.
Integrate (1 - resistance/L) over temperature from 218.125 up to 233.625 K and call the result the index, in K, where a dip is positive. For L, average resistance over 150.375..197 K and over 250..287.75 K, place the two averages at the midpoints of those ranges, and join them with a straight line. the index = -4.0 K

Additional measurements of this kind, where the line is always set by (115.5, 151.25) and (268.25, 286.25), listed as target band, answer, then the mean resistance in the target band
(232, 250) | 3.1 K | 233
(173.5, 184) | 4.8 K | 155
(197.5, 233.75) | 1.4 K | 271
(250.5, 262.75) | 2.9 K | 213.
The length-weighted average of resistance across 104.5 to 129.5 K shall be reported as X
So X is 287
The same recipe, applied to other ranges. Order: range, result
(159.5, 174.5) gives 221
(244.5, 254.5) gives 209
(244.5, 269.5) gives 225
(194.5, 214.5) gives 230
